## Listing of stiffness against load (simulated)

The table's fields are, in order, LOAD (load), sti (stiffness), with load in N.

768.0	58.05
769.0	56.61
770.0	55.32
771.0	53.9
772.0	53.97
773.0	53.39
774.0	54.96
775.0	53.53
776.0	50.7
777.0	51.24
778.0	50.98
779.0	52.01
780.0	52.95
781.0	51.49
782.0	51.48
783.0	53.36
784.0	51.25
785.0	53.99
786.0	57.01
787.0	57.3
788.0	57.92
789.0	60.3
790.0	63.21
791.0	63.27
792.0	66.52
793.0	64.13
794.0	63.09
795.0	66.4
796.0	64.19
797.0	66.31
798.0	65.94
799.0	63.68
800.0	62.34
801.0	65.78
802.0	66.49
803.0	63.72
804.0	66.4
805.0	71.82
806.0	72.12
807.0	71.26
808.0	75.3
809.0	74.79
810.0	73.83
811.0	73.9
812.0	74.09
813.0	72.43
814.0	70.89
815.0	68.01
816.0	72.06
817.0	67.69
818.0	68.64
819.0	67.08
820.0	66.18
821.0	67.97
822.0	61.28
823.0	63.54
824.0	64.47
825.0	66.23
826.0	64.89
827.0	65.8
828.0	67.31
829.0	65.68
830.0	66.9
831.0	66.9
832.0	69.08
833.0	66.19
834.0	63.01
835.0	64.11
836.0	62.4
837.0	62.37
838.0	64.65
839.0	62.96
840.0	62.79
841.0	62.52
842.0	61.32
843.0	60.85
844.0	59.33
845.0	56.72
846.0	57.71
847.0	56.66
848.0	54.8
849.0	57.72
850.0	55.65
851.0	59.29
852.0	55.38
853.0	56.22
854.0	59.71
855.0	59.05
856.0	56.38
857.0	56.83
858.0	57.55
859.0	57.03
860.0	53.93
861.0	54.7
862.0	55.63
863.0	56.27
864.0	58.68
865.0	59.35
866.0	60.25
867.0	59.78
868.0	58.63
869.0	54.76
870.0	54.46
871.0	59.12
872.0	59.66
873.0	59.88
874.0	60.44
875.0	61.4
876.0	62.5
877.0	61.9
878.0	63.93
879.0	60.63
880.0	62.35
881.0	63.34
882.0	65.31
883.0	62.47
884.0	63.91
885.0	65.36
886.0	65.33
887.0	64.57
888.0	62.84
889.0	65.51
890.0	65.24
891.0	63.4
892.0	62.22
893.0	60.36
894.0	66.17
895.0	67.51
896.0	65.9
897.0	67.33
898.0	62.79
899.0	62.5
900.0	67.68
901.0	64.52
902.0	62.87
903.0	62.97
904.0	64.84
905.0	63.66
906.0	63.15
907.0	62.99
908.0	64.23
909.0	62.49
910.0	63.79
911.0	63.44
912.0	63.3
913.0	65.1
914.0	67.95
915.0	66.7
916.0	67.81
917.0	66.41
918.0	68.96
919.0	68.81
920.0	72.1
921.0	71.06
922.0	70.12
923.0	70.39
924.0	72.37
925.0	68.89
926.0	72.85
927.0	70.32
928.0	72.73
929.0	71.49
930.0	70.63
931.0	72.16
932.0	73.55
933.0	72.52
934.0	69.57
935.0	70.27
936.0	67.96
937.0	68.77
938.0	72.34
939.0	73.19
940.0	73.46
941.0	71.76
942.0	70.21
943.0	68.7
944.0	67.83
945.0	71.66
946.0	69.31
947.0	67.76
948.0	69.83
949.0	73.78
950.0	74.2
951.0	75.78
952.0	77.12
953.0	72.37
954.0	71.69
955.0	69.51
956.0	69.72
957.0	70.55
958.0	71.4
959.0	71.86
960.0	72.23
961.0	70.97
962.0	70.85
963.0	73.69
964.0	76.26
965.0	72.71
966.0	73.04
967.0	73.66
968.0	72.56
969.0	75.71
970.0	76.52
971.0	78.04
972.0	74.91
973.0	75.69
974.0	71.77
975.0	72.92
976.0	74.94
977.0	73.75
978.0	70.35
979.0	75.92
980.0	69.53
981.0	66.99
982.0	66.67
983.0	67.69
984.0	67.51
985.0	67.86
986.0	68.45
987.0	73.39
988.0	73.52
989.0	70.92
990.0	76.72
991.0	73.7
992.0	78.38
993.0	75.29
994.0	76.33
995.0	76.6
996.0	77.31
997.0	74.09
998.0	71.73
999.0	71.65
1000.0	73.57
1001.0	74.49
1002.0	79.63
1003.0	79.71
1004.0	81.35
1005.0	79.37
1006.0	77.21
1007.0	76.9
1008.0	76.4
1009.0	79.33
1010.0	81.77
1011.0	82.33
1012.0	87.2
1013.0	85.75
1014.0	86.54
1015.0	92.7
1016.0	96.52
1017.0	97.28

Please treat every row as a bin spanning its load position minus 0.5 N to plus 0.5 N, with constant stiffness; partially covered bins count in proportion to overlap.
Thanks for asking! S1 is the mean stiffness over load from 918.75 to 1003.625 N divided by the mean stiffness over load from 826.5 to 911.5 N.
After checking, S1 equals 1.2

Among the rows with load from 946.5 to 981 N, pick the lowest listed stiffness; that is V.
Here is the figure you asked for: 66.99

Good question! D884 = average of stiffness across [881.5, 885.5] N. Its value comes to 64.3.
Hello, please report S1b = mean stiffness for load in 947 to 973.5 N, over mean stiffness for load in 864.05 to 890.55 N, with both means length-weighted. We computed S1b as 1.19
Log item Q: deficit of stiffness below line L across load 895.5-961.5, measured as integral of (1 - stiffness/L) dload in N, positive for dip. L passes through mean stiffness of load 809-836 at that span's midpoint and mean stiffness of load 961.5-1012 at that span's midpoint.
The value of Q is 2.8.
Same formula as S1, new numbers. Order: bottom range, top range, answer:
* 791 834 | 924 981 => 1.07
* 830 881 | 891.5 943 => 1.13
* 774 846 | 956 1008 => 1.16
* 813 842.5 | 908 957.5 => 1.07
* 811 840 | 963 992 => 1.09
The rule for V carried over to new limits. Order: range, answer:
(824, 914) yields 53.93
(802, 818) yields 63.72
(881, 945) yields 60.36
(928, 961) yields 67.76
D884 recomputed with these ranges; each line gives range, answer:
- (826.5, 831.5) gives 66.5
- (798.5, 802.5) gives 64.6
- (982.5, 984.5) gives 67.6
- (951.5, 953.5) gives 74.7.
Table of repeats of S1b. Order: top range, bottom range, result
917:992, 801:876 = 1.14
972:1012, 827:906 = 1.21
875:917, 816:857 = 1.03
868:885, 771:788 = 1.15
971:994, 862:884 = 1.20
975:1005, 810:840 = 1.10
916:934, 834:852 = 1.18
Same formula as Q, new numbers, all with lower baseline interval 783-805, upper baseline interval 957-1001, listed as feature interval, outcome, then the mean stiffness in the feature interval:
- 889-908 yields 1.1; 64.3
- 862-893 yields 2.7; 61.3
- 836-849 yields 1.0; 60.2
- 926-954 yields -0.3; 71.5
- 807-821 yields -1.7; 71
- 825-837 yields -0.2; 65.5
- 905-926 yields 0.7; 67.1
